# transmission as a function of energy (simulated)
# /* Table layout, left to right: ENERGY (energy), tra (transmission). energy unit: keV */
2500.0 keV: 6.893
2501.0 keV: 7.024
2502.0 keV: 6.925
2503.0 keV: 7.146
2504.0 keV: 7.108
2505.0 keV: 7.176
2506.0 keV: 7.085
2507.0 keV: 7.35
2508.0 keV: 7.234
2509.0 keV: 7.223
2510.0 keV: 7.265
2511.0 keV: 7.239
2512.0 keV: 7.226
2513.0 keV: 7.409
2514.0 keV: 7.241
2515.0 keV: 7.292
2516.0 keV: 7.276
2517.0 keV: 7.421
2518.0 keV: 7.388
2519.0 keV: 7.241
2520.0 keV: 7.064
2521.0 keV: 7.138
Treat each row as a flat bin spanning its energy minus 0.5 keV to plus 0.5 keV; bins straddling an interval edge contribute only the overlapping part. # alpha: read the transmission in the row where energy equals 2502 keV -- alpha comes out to 6.925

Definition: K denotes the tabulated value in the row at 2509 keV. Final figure 7.223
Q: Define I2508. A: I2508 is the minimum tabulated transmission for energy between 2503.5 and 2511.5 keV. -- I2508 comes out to 7.085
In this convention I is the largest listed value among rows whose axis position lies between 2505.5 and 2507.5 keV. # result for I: 7.35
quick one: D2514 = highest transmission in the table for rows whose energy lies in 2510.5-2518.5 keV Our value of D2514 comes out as 7.421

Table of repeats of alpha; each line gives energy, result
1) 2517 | 7.421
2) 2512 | 7.226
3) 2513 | 7.409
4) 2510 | 7.265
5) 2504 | 7.108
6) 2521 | 7.138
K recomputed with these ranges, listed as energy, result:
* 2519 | 7.241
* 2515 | 7.292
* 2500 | 6.893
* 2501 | 7.024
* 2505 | 7.176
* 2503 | 7.146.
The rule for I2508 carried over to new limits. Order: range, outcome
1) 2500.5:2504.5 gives 6.925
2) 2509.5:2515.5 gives 7.226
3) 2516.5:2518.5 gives 7.388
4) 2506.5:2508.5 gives 7.234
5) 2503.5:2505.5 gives 7.108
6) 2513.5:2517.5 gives 7.241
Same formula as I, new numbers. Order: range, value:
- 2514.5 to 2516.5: 7.292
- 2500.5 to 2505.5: 7.176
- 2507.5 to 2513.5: 7.409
